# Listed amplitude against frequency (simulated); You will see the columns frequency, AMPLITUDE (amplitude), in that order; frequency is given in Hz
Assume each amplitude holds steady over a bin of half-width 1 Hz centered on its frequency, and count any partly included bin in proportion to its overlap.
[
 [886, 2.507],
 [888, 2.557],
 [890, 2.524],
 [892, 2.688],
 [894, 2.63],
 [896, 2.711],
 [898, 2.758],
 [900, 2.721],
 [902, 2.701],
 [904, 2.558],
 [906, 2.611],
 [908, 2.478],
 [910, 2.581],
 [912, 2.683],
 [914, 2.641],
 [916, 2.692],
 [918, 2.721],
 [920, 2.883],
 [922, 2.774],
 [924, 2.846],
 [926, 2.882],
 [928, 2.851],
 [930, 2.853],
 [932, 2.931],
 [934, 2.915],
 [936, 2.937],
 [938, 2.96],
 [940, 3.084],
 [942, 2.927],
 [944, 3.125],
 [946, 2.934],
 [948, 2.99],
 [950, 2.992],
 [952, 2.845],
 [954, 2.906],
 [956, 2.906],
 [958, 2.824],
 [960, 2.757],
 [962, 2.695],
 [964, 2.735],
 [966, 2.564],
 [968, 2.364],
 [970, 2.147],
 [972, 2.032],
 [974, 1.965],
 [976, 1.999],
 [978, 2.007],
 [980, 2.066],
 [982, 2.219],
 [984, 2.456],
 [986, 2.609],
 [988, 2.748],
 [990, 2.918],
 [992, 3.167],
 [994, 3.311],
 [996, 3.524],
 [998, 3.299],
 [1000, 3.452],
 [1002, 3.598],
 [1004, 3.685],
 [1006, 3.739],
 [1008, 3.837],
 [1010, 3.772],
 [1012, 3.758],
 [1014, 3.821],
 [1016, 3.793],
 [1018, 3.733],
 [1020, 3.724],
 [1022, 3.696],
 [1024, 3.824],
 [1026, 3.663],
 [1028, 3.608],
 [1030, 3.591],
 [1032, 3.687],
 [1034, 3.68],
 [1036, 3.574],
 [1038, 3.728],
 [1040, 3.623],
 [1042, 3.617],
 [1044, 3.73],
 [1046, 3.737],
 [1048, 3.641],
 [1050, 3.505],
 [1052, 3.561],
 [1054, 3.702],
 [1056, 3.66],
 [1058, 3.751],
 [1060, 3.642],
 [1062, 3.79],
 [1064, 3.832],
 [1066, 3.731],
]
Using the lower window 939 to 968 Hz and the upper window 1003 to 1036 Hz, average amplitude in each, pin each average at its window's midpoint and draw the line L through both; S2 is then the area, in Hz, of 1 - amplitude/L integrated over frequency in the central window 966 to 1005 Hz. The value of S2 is 7.0 Hz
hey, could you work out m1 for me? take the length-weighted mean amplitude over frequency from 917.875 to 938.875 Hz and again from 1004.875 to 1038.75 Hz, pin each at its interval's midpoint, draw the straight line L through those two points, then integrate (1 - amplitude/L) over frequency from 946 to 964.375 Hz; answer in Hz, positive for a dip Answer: 1.5 Hz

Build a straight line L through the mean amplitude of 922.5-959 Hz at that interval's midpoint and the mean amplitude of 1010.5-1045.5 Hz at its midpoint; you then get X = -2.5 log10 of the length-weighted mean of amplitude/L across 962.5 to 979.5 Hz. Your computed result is 0.39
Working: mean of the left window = 2.93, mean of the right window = 3.7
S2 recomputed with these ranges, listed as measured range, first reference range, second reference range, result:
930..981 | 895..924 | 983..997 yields 3.0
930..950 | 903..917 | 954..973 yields -3.0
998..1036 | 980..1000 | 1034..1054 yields -4.9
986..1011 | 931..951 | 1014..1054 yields 0.2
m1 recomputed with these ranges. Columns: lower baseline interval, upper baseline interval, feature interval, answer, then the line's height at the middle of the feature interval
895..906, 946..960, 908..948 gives -0.7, 2.8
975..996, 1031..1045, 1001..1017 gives -3.5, 3.07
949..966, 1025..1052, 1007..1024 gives -1.8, 3.41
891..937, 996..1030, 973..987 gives 4.9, 3.37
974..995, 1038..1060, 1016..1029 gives -2.2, 3.19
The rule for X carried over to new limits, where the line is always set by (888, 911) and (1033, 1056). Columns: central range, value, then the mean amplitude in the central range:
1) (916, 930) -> -0.01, 2.82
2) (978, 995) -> 0.22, 2.65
